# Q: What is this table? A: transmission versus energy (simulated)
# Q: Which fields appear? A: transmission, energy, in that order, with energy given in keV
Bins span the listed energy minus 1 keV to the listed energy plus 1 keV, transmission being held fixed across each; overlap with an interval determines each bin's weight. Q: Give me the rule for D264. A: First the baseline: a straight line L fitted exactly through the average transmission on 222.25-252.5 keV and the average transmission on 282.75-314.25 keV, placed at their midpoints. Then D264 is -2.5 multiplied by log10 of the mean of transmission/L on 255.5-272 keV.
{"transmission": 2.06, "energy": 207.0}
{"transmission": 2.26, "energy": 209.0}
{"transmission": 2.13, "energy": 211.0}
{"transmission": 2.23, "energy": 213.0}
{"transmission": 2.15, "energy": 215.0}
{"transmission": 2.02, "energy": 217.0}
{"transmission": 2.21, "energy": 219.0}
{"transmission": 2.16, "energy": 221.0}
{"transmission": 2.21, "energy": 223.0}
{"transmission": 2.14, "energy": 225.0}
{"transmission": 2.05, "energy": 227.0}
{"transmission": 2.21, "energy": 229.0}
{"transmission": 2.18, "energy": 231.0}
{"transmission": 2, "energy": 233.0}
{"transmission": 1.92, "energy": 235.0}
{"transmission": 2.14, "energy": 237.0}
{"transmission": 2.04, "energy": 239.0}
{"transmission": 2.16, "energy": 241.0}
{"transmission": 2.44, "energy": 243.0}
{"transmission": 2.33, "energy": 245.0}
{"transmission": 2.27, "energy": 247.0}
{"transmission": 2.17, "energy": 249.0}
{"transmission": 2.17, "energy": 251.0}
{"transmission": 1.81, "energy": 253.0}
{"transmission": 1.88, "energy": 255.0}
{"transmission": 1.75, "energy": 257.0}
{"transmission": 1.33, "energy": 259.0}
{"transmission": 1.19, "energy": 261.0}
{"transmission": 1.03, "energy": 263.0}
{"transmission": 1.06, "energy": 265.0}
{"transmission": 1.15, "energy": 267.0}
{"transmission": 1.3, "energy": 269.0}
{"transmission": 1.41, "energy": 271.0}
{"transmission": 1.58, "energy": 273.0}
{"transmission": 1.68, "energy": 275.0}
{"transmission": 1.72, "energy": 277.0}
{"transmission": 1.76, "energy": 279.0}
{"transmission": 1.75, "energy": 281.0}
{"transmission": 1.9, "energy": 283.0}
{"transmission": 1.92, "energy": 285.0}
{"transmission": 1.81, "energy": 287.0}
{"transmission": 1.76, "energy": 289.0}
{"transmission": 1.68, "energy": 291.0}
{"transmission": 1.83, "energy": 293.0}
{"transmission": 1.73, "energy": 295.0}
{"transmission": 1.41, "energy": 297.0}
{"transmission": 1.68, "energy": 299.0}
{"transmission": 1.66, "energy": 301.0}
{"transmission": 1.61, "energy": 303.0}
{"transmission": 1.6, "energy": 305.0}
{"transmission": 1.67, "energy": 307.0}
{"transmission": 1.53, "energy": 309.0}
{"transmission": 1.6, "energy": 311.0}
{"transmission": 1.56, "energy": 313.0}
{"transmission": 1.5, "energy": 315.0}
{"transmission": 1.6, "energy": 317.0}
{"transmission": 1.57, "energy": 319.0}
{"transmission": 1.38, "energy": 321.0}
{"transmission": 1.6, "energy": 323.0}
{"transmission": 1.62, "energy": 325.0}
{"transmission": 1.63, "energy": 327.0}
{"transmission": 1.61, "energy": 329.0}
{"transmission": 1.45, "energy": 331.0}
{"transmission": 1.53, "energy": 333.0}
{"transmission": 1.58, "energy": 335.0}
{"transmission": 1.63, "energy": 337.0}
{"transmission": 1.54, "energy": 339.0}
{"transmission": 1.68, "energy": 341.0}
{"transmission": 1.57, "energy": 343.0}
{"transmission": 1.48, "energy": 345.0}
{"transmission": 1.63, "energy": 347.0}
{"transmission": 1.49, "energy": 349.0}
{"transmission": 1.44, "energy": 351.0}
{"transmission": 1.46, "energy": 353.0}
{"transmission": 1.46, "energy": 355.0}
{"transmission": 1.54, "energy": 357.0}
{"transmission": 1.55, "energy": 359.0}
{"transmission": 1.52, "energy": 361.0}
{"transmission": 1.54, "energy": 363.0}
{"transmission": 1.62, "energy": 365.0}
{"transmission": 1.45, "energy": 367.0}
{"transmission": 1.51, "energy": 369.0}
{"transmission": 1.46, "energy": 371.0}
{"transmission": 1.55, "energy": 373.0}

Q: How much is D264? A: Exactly 0.44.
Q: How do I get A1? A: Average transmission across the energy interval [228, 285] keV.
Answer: 1.8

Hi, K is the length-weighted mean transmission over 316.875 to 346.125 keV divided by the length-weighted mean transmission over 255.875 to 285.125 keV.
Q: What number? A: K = 1.05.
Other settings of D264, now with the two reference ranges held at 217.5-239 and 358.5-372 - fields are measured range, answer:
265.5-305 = 0.14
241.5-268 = 0.15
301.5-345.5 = 0.09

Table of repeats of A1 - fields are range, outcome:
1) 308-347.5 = 1.56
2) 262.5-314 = 1.6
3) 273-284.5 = 1.75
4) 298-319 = 1.6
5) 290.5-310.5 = 1.64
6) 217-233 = 2.15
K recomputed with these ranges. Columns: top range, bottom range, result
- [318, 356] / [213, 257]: 0.73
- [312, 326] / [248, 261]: 0.86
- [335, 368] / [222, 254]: 0.72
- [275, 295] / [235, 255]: 0.83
